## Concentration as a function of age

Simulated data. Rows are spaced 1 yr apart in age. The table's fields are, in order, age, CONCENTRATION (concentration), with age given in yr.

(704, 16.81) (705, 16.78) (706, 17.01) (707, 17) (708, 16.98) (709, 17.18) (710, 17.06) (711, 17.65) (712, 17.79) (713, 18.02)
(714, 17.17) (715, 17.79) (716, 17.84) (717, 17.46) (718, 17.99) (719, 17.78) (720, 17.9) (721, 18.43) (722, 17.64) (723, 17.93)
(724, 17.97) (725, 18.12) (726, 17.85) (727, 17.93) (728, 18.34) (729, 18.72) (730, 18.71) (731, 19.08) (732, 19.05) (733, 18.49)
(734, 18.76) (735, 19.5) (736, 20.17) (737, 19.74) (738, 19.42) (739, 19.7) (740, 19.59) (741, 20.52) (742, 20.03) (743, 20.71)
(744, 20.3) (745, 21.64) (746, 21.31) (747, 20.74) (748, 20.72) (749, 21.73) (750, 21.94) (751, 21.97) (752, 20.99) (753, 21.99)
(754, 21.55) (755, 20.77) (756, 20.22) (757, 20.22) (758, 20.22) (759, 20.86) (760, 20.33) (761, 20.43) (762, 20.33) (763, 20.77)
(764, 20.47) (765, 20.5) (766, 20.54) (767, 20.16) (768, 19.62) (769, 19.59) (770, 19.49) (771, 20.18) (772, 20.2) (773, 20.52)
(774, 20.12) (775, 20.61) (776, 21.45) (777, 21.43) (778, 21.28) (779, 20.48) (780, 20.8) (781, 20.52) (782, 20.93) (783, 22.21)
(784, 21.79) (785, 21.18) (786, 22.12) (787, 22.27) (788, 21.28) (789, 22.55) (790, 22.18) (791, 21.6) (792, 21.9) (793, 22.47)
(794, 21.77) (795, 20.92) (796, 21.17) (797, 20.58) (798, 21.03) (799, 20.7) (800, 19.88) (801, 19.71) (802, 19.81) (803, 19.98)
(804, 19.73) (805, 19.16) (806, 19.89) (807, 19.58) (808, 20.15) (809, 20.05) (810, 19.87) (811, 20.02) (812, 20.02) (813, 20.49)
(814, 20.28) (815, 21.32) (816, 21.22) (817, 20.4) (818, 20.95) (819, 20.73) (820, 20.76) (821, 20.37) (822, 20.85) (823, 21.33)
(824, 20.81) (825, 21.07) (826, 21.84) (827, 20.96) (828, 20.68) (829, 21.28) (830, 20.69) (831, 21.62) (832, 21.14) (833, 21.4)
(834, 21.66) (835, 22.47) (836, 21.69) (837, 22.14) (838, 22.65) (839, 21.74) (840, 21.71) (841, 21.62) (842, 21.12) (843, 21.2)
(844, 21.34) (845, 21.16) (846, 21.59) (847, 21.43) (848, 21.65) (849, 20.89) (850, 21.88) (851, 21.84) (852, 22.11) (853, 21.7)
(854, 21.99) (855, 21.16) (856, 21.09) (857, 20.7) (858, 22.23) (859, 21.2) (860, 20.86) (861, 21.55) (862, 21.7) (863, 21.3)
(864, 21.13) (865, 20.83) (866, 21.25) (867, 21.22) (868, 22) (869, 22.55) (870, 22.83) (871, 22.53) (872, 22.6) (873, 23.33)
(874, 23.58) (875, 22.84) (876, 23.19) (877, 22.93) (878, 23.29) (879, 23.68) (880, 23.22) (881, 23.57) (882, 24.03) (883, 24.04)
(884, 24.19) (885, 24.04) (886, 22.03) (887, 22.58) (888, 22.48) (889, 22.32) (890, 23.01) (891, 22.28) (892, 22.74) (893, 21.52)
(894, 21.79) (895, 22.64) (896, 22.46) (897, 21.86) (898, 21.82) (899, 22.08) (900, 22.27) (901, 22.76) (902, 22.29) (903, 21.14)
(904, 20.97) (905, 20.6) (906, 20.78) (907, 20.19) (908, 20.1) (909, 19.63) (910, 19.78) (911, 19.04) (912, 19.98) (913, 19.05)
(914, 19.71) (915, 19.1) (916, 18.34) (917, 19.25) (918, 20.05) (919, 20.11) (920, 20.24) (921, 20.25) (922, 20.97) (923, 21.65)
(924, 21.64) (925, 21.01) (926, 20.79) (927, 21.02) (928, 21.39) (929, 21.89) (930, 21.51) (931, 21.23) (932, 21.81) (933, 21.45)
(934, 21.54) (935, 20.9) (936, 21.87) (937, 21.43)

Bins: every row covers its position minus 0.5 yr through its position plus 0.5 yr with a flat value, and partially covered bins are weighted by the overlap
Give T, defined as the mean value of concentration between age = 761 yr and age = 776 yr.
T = 20.3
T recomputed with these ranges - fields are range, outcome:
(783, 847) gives 21.1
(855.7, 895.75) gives 22.4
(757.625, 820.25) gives 20.7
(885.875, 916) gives 21.2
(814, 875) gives 21.5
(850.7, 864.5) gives 21.5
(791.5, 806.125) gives 20.6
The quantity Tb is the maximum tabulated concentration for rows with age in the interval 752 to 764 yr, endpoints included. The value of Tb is 21.99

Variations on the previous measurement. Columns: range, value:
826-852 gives 22.65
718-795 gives 22.55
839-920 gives 24.19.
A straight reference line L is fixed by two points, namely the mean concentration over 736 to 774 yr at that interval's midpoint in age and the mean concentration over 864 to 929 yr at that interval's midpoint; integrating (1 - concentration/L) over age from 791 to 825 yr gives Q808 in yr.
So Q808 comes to 0.6 yr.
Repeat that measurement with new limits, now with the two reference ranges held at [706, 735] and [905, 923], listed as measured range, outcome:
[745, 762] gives -2.5 yr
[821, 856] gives -4.3 yr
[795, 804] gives -0.8 yr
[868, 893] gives -4.5 yr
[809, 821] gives -1.0 yr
